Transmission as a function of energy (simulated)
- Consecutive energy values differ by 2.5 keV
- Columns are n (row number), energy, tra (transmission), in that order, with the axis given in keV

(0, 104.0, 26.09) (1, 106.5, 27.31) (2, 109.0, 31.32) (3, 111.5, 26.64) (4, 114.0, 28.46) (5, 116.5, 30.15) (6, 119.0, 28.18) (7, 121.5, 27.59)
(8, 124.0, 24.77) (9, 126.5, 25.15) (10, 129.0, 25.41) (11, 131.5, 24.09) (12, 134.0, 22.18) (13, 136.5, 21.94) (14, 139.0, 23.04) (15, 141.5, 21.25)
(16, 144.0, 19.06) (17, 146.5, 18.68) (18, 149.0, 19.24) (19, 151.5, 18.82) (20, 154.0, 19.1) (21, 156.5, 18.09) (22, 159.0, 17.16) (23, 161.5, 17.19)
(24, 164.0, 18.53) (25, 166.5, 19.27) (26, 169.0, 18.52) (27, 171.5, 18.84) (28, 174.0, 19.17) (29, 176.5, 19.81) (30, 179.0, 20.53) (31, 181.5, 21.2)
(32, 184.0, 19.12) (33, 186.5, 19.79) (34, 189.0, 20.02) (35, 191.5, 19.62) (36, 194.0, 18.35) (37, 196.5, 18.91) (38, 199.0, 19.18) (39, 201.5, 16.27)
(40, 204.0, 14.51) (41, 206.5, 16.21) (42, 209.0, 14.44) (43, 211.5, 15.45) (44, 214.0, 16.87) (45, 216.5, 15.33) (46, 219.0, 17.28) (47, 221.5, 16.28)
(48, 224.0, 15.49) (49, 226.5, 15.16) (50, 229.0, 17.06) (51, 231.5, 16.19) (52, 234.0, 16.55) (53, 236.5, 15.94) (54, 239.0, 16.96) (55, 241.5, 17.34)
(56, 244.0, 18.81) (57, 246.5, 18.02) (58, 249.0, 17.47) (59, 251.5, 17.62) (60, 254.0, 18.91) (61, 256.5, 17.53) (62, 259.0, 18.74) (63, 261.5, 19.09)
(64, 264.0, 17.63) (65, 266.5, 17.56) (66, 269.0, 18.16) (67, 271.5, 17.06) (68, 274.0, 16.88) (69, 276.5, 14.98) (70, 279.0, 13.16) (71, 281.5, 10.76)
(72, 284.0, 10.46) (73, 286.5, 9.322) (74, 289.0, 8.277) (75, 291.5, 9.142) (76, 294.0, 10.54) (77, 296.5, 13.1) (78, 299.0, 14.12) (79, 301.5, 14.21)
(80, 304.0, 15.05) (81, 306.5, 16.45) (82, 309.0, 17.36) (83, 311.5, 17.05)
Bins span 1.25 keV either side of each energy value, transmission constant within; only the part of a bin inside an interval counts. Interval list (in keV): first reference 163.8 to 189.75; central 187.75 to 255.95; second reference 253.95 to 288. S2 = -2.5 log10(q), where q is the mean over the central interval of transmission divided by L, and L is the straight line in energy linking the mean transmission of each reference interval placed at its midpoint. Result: 0.04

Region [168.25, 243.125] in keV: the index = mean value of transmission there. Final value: 17.5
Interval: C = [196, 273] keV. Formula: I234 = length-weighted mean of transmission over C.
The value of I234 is 17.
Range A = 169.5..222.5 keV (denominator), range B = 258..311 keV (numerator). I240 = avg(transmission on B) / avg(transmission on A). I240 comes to 0.80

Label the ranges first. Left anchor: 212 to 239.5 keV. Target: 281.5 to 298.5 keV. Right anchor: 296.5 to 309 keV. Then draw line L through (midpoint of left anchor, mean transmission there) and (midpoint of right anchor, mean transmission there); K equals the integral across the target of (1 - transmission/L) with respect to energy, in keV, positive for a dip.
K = 5.42 keV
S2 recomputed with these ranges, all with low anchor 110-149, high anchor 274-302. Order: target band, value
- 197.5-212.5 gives 0.15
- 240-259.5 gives -0.21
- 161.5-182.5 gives 0.09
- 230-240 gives -0.03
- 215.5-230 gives 0.06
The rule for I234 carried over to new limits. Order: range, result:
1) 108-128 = 27.7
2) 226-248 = 17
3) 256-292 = 14.6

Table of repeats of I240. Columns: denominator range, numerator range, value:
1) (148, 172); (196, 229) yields 0.88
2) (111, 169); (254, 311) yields 0.66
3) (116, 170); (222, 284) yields 0.77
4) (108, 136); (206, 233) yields 0.60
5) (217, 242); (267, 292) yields 0.80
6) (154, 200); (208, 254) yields 0.87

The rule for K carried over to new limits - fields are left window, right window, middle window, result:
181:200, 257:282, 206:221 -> 2.17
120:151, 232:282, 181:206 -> 1.81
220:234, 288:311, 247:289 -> -3.36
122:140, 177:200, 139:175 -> 5.04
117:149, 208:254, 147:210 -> 5.46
